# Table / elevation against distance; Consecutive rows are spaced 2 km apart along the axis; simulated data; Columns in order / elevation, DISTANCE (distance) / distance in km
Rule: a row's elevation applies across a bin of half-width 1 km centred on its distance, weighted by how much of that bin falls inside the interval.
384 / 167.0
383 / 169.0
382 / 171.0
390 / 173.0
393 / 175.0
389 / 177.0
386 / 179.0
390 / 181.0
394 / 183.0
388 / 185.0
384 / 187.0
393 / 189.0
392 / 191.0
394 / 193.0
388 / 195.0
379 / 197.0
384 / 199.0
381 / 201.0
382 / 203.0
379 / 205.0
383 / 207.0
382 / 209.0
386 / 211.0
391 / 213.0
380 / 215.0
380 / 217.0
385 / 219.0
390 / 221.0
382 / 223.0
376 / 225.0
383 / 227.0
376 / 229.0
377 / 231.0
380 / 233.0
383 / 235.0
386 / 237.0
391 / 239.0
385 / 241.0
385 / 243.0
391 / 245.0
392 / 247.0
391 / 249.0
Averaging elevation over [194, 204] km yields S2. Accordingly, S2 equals 383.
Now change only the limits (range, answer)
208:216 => 385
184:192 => 389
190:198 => 388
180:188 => 389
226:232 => 379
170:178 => 388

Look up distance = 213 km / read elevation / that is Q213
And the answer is 391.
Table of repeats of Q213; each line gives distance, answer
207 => 383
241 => 385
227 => 383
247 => 392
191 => 392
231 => 377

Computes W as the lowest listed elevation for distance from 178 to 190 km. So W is 384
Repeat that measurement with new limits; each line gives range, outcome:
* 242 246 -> 385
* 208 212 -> 382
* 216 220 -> 380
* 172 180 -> 386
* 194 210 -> 379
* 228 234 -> 376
